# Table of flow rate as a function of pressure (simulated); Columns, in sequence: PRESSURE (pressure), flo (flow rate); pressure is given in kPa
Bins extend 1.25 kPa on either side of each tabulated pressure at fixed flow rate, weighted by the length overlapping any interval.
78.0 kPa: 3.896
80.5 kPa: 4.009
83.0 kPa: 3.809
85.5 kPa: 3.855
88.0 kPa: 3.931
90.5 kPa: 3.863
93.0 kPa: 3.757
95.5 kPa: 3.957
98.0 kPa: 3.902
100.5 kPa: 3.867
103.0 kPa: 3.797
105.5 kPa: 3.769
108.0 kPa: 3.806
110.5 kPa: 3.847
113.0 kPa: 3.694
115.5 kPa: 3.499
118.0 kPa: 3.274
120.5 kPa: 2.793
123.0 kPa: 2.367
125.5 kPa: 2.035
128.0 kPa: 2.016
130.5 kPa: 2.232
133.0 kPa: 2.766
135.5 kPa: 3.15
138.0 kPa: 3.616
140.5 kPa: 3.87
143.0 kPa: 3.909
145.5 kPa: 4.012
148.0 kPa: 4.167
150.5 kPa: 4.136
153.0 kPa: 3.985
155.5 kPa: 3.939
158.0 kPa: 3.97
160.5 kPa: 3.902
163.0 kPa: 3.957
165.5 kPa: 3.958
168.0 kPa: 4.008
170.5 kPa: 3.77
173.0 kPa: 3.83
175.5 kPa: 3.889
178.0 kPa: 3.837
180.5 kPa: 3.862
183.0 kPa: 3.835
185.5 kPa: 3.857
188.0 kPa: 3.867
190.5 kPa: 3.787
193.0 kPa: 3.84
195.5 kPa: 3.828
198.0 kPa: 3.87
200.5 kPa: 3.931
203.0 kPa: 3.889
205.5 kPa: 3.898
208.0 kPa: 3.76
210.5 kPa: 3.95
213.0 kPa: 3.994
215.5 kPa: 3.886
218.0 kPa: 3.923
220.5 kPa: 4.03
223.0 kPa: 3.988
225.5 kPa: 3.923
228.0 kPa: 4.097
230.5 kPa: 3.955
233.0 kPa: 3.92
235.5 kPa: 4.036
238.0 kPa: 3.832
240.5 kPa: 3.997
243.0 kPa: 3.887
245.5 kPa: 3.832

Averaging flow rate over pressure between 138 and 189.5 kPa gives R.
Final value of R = 3.92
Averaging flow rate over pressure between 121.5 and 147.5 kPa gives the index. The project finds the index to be 3.03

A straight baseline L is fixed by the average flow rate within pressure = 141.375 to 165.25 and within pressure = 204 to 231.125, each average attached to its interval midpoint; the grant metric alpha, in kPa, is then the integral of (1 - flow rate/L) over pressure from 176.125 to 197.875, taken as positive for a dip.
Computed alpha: 0.7 kPa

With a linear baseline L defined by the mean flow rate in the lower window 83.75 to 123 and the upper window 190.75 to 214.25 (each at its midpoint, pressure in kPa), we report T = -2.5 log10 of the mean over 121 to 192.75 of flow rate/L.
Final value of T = 0.06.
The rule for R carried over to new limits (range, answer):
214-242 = 3.96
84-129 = 3.46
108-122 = 3.44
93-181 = 3.58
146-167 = 4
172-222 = 3.88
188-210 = 3.85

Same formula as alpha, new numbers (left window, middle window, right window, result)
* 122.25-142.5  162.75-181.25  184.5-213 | -2.41 kPa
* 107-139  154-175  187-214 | -2.74 kPa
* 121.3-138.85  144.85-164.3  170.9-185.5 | -4.80 kPa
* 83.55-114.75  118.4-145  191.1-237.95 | 6.47 kPa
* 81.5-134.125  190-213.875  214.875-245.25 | -0.34 kPa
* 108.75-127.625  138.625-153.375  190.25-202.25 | -2.94 kPa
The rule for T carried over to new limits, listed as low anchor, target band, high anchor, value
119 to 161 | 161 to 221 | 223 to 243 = -0.06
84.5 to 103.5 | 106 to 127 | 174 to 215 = 0.22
